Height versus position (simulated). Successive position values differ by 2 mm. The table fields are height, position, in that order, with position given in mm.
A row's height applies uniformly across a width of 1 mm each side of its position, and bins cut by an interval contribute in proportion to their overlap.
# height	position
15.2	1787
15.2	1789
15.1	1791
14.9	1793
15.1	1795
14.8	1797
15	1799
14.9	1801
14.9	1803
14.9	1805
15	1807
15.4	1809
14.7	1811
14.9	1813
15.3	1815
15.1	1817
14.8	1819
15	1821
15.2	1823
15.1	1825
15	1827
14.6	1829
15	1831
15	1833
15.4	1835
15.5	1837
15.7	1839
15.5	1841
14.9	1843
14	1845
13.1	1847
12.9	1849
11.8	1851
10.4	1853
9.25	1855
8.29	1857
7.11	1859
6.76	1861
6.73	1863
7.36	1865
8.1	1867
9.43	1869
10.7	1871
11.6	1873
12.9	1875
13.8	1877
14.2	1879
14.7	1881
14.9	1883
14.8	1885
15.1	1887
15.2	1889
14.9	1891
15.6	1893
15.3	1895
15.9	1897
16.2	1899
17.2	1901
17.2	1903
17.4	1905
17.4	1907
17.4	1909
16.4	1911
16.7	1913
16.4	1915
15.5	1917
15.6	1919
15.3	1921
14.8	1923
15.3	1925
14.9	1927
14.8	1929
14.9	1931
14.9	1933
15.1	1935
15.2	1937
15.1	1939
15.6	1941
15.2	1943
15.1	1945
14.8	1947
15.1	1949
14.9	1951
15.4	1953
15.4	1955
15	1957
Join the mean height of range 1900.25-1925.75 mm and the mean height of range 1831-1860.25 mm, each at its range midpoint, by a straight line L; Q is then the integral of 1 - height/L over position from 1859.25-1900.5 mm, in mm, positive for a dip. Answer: 5.8 mm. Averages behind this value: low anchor 12.8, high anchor 16.4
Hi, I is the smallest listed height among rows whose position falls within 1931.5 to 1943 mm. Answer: 14.9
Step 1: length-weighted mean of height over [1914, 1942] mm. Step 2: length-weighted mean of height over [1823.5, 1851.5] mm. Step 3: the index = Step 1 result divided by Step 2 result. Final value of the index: 1.0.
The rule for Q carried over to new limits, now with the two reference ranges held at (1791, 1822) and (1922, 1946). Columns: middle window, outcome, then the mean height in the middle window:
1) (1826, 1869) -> 8.7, 12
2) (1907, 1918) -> -1.1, 16.6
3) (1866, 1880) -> 3.3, 11.5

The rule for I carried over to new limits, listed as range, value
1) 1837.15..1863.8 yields 6.73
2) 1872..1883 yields 11.6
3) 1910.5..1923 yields 14.8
